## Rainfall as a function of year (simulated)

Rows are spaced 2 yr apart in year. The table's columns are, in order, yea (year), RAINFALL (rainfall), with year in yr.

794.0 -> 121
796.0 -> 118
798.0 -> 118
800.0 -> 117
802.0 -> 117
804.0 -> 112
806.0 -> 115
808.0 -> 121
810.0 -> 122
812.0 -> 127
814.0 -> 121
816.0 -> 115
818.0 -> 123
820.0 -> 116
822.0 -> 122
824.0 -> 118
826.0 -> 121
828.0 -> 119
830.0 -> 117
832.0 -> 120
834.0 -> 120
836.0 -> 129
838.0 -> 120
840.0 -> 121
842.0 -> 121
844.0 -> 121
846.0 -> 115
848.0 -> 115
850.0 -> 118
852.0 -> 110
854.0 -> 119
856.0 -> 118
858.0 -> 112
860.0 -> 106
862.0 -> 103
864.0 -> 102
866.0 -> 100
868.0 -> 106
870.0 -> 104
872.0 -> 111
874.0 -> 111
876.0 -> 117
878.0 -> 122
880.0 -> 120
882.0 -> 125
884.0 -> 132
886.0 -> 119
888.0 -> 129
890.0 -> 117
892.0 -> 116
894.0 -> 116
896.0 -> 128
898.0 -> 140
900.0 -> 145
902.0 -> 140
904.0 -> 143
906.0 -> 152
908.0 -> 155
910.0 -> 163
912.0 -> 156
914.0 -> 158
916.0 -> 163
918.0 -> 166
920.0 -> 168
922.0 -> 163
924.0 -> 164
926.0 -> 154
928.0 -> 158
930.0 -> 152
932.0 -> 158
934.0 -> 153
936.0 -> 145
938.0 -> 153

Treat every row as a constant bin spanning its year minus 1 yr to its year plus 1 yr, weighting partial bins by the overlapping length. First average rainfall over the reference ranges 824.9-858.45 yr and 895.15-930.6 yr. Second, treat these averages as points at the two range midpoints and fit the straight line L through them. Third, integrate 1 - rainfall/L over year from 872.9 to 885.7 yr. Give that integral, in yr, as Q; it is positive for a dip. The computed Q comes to 1.5 yr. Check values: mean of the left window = 119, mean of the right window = 154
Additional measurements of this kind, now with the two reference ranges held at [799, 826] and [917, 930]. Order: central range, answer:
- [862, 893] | 6.2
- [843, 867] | 4.2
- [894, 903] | 1.0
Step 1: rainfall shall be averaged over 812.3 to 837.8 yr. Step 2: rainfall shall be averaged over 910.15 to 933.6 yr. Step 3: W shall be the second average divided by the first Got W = 1.33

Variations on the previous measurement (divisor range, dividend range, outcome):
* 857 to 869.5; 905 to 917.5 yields 1.51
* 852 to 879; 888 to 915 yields 1.27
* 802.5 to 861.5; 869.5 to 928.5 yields 1.17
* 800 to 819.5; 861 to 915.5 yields 1.07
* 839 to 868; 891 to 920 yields 1.30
